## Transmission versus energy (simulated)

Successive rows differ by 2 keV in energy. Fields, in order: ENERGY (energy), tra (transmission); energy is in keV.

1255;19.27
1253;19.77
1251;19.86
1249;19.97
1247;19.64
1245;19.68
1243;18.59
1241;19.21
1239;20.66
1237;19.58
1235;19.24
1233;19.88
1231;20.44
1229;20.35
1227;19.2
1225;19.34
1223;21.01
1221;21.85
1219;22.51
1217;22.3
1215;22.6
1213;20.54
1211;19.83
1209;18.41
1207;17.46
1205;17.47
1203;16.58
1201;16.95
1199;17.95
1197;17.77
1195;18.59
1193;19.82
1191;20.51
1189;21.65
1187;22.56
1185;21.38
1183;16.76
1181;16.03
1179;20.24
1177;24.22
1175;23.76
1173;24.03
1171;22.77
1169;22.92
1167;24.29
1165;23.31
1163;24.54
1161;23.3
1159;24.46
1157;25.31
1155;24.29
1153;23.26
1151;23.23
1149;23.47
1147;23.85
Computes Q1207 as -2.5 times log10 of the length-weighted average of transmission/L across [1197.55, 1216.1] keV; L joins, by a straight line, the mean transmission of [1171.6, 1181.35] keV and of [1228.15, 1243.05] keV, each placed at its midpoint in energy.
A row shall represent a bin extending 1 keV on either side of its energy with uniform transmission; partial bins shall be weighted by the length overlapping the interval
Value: 0.12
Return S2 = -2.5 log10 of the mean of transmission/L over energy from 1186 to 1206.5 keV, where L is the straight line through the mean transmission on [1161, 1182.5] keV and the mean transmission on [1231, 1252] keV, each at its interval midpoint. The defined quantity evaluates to 0.14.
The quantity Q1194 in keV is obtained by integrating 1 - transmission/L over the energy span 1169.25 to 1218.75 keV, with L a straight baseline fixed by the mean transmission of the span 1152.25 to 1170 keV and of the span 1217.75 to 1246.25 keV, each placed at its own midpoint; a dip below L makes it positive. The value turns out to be 4.7 keV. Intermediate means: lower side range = 24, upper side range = 20.1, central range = 20.1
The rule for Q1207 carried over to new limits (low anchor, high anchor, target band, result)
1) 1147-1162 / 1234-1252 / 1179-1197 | 0.139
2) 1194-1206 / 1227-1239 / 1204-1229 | -0.083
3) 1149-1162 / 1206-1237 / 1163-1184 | 0.049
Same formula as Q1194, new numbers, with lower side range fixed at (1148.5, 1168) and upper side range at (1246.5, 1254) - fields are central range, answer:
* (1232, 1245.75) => 0.5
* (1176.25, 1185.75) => 1.4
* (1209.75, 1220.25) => 0.0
